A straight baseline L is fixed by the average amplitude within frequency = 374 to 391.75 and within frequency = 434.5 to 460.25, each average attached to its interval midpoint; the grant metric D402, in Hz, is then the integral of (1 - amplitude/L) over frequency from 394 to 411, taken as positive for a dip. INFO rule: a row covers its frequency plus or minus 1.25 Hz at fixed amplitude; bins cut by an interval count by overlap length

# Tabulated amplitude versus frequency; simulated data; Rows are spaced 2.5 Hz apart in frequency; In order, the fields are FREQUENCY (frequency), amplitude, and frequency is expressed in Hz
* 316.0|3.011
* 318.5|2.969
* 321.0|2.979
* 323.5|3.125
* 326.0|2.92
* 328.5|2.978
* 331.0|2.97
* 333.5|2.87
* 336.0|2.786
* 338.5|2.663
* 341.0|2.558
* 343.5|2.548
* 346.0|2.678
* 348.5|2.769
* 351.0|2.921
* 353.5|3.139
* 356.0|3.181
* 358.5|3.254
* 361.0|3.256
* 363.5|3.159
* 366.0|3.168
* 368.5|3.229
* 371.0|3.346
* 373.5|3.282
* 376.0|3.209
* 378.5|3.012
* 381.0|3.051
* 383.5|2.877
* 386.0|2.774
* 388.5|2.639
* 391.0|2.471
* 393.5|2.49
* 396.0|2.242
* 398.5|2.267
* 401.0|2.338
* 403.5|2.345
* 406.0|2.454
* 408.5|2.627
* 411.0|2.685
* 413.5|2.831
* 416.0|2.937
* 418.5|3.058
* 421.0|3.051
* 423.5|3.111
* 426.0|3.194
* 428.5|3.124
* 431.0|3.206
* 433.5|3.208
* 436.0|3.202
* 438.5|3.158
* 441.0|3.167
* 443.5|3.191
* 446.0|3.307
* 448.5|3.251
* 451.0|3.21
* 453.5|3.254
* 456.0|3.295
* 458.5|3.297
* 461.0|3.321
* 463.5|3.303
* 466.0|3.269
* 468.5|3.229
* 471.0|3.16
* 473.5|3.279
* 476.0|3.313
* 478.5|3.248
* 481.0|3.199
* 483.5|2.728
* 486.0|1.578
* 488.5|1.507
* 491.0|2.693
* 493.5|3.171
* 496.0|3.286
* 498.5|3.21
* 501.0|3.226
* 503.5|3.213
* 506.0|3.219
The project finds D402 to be 3.35 Hz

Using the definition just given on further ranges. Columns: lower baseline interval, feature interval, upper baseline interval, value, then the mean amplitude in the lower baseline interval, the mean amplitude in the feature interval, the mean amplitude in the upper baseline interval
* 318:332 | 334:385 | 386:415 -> -4.4 Hz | 2.99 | 3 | 2.51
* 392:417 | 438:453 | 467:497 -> -2.9 Hz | 2.52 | 3.22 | 2.87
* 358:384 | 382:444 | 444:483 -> 7.5 Hz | 3.17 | 2.82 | 3.25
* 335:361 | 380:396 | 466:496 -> 1.1 Hz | 2.87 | 2.67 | 2.87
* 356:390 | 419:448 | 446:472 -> 0.4 Hz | 3.1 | 3.17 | 3.26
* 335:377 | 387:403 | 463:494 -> 3.0 Hz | 3.01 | 2.41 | 2.88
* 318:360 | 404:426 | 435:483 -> 1.9 Hz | 2.9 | 2.85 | 3.24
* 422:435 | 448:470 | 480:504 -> -2.2 Hz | 3.17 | 3.27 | 2.76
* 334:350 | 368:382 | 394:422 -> -2.9 Hz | 2.68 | 3.19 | 2.61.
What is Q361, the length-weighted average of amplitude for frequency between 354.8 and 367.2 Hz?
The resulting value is 3.2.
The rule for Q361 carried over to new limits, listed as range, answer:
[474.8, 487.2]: 2.82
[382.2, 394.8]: 2.65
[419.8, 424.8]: 3.08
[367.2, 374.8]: 3.28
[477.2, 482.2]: 3.22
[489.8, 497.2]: 3.05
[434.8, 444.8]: 3.18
